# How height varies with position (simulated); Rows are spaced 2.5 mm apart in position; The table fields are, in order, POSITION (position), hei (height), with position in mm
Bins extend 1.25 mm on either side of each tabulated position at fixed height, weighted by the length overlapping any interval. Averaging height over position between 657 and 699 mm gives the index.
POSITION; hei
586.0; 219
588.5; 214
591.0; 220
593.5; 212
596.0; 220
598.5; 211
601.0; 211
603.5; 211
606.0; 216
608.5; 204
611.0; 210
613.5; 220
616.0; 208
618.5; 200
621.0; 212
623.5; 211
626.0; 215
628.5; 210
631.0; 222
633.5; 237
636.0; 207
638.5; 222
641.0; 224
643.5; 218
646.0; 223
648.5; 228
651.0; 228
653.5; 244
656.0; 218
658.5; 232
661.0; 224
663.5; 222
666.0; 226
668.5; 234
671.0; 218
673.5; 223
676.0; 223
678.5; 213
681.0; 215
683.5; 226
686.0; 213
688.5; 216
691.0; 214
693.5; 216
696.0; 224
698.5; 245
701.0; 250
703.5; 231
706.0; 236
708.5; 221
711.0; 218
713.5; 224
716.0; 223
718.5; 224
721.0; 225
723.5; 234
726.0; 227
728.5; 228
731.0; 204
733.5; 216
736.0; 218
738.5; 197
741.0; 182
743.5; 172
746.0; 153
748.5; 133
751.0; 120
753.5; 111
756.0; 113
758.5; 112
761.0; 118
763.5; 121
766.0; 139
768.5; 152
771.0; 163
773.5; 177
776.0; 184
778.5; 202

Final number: 222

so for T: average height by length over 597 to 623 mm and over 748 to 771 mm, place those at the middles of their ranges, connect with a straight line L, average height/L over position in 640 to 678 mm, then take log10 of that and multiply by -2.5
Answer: -0.23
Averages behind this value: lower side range 210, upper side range 126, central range 225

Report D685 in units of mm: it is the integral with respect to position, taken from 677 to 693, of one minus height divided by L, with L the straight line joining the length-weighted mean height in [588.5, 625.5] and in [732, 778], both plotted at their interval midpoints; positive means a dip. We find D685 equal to -3.0 mm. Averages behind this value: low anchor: 212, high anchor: 156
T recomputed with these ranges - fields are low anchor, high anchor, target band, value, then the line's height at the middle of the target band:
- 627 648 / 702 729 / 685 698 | 0.03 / 225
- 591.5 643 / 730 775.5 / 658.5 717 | -0.22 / 184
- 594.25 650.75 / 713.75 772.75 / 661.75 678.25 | -0.12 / 199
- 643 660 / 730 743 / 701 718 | -0.09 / 210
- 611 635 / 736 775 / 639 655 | -0.13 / 202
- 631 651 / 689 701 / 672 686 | 0.03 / 226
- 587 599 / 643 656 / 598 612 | 0.04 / 218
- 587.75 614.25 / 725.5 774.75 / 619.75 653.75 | -0.10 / 201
